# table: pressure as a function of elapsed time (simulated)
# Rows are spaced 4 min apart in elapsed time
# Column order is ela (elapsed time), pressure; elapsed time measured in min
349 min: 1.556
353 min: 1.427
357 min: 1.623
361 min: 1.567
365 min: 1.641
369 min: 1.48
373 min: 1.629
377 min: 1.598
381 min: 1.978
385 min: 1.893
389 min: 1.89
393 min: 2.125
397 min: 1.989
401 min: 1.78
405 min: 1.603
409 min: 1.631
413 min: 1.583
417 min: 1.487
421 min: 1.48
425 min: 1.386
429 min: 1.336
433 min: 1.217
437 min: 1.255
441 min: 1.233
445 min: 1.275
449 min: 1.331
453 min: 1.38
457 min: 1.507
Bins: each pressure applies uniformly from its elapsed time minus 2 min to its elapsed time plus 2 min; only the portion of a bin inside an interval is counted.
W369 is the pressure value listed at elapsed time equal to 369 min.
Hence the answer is 1.48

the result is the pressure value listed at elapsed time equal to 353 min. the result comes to 1.427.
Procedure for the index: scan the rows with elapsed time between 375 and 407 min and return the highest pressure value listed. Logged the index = 2.125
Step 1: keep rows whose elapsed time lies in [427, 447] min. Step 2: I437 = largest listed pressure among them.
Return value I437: 1.336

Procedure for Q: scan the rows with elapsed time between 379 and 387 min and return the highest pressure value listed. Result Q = 1.978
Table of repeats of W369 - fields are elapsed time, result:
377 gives 1.598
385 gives 1.893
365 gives 1.641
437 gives 1.255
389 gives 1.89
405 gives 1.603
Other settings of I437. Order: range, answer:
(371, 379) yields 1.629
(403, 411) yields 1.631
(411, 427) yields 1.583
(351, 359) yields 1.623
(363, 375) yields 1.641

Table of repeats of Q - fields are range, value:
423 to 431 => 1.386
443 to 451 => 1.331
